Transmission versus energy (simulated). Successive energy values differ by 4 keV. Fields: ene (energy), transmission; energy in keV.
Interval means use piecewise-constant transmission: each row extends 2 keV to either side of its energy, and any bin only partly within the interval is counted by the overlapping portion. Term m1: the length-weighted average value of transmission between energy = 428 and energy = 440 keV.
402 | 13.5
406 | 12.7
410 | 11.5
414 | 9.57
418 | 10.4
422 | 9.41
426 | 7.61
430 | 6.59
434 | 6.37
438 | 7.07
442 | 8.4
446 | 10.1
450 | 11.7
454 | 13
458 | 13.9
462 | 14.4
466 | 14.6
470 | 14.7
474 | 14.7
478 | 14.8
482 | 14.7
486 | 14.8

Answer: 6.68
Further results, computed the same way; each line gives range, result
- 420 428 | 8.51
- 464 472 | 14.6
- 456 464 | 14.2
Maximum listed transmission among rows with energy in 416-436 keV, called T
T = 10.4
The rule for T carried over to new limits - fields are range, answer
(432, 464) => 14.4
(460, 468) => 14.6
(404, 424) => 12.7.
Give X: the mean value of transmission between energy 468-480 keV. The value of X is 14.7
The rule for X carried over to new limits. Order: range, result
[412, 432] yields 8.72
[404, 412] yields 12.1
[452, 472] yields 14.1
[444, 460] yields 12.2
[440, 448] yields 9.25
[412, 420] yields 9.98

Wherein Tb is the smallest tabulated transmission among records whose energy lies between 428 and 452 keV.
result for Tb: 6.37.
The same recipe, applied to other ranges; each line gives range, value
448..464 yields 11.7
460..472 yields 14.4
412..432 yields 6.59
